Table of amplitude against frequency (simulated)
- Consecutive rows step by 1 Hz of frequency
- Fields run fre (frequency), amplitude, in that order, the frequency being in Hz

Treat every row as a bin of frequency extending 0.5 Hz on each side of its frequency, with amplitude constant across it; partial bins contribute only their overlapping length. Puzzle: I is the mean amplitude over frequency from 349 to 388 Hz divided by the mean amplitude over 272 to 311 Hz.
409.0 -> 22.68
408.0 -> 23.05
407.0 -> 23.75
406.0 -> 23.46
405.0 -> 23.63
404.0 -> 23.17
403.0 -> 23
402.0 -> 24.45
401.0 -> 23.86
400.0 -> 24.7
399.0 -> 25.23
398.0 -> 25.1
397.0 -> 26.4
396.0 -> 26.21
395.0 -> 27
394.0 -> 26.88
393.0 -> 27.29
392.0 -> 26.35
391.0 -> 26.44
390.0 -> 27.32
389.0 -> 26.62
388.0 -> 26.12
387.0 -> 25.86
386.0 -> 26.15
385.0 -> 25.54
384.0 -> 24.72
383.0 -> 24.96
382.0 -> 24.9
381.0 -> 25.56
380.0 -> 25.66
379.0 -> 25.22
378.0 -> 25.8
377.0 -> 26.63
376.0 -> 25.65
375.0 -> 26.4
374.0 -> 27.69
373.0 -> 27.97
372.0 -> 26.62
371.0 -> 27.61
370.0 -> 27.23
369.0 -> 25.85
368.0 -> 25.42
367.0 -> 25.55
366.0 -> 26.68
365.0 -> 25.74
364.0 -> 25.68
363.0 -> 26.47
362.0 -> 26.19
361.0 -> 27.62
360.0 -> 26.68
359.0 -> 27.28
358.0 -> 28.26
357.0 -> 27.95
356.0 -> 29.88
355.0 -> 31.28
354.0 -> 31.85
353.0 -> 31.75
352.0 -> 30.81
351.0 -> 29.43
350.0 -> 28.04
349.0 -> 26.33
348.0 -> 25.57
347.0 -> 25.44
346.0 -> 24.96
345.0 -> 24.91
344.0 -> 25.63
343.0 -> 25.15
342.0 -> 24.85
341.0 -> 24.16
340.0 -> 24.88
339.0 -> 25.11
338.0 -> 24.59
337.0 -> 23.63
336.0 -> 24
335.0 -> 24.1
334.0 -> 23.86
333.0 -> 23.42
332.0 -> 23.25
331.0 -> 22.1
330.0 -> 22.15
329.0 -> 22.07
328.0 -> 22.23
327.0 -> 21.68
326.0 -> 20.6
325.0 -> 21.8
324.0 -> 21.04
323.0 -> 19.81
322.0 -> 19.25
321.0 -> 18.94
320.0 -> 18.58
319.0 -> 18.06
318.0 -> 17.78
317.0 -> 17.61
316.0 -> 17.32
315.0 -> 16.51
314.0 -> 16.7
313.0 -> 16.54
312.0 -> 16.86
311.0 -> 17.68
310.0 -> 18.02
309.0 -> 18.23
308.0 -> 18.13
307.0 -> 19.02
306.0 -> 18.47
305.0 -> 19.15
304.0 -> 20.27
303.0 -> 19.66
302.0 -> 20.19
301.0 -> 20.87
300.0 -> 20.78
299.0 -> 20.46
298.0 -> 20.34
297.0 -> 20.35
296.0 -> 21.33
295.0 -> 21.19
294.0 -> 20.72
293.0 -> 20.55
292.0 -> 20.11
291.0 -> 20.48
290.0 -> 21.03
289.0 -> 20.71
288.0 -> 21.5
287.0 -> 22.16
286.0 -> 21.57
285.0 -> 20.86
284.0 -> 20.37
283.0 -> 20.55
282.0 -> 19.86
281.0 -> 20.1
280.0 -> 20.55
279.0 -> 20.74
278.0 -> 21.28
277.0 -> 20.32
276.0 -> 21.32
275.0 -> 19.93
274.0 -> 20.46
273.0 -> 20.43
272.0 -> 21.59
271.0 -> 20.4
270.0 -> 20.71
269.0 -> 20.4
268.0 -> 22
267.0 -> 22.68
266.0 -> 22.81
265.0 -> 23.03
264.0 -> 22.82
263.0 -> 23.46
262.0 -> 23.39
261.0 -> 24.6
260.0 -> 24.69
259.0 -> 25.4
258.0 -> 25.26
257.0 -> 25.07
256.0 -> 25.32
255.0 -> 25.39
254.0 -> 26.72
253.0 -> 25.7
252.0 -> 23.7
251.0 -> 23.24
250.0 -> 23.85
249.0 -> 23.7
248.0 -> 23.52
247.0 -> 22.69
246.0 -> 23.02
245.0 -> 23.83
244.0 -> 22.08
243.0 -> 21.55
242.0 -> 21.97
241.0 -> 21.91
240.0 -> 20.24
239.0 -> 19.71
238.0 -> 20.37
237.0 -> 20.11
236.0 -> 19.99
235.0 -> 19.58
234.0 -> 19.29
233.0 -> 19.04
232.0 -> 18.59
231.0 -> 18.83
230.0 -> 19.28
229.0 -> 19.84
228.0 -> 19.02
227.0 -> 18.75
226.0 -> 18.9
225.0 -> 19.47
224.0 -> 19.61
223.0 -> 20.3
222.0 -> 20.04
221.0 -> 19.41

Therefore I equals 1.33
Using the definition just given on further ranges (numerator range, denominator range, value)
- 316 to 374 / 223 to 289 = 1.14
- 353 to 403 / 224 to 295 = 1.23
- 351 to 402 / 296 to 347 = 1.28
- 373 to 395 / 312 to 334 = 1.31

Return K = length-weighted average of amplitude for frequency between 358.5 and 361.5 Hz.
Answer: 27.2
